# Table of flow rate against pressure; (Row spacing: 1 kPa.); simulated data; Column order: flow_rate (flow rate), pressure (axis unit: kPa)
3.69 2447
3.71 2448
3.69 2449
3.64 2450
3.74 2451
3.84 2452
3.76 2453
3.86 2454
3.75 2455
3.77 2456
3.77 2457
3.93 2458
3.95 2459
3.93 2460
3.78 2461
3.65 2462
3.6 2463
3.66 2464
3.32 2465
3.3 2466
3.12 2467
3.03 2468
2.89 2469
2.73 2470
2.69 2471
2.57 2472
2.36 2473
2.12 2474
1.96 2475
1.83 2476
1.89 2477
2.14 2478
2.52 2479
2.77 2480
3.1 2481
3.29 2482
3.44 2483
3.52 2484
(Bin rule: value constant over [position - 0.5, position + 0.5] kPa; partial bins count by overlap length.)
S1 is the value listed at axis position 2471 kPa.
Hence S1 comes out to 2.69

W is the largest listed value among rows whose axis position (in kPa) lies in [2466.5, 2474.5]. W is 3.12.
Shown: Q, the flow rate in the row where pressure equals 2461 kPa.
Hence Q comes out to 3.78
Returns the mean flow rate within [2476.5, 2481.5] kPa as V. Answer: 2.48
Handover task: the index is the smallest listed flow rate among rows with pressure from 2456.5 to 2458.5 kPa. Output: 3.77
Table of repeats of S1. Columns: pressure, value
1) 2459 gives 3.95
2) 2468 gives 3.03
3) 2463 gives 3.6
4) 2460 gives 3.93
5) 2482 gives 3.29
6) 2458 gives 3.93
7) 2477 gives 1.89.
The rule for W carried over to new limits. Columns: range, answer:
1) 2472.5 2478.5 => 2.36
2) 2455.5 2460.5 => 3.95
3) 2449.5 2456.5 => 3.86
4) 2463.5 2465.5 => 3.66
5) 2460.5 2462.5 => 3.78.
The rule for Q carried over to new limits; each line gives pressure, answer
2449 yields 3.69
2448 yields 3.71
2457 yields 3.77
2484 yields 3.52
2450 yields 3.64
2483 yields 3.44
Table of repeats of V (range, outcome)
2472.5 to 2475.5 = 2.15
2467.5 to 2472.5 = 2.78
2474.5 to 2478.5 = 1.96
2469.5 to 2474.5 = 2.49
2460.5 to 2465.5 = 3.6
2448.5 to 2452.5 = 3.73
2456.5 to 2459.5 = 3.88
